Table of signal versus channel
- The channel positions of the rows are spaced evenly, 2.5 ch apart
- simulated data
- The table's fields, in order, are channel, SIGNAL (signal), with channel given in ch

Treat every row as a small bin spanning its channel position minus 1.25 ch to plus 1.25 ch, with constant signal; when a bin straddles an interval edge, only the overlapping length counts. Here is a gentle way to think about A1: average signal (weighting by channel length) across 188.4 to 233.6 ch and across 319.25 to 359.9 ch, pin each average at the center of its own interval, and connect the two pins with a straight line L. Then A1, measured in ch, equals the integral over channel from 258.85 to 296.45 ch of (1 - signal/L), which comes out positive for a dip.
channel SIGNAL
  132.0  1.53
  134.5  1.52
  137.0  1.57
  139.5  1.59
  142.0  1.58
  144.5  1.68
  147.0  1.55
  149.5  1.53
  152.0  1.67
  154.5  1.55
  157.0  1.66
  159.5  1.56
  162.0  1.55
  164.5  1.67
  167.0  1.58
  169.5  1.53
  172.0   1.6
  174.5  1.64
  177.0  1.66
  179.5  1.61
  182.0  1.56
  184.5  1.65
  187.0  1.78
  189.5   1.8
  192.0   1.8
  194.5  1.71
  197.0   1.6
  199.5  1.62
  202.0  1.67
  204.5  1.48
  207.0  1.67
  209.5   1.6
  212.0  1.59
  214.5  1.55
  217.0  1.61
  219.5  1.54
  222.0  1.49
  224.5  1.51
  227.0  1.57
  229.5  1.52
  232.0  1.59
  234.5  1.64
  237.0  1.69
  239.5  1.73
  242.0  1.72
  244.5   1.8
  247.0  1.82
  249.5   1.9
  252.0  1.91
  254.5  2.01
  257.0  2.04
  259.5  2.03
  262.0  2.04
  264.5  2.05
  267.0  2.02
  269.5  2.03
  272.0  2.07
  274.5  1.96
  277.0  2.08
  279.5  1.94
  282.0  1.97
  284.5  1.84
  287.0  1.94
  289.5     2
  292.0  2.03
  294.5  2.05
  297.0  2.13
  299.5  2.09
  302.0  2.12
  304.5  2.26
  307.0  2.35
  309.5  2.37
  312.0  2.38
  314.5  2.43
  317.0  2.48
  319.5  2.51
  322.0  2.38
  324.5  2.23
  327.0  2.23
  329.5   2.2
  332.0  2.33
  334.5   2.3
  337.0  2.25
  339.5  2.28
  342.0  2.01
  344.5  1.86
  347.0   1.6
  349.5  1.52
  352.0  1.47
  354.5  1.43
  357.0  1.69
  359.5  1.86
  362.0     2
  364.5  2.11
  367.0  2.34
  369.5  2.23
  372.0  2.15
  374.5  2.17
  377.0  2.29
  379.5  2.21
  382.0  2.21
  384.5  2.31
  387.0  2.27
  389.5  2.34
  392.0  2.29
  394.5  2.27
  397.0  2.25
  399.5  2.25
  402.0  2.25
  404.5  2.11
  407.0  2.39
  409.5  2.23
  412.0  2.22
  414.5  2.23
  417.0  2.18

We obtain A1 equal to -4.1 ch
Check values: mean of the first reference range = 1.61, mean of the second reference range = 2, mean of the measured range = 2.01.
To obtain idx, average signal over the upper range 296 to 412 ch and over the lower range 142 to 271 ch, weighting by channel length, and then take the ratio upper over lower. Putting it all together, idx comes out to 1.3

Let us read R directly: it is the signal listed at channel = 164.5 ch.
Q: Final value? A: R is 1.67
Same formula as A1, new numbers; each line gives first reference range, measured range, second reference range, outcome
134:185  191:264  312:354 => 3.9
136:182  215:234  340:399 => 2.0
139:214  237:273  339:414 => -2.5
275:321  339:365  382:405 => 5.1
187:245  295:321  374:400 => -4.4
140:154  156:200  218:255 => -0.4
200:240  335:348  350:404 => -0.2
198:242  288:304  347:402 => -2.2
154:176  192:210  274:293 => 0.8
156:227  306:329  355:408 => -4.4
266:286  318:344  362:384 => -1.9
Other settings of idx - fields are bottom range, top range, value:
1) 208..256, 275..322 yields 1.29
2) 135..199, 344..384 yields 1.20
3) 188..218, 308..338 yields 1.43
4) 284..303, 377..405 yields 1.11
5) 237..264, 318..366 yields 1.07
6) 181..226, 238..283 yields 1.20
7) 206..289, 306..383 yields 1.18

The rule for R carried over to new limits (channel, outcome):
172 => 1.6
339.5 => 2.28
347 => 1.6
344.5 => 1.86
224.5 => 1.51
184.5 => 1.65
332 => 2.33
